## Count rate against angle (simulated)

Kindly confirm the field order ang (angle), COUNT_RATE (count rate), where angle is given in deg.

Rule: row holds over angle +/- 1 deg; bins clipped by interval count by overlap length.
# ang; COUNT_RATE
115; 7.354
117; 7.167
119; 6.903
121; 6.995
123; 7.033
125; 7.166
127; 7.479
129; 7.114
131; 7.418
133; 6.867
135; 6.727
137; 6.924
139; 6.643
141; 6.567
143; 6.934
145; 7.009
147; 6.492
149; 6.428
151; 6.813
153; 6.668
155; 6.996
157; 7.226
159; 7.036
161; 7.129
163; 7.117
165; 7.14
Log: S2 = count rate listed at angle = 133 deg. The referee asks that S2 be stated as 6.867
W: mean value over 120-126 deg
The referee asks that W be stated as 7.06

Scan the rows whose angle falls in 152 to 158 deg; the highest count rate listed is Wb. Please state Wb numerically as 7.226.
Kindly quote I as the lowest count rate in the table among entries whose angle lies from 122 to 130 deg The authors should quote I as 7.033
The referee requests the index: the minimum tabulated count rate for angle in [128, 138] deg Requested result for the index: 6.727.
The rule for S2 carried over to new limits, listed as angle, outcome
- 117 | 7.167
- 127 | 7.479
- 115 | 7.354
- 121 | 6.995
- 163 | 7.117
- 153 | 6.668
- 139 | 6.643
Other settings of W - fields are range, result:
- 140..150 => 6.69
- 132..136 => 6.8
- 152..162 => 7.01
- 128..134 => 7.13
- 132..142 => 6.75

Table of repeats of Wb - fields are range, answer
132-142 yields 6.924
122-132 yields 7.479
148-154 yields 6.813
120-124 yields 7.033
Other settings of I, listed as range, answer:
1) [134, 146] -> 6.567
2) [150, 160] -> 6.668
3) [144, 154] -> 6.428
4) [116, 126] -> 6.903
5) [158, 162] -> 7.036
